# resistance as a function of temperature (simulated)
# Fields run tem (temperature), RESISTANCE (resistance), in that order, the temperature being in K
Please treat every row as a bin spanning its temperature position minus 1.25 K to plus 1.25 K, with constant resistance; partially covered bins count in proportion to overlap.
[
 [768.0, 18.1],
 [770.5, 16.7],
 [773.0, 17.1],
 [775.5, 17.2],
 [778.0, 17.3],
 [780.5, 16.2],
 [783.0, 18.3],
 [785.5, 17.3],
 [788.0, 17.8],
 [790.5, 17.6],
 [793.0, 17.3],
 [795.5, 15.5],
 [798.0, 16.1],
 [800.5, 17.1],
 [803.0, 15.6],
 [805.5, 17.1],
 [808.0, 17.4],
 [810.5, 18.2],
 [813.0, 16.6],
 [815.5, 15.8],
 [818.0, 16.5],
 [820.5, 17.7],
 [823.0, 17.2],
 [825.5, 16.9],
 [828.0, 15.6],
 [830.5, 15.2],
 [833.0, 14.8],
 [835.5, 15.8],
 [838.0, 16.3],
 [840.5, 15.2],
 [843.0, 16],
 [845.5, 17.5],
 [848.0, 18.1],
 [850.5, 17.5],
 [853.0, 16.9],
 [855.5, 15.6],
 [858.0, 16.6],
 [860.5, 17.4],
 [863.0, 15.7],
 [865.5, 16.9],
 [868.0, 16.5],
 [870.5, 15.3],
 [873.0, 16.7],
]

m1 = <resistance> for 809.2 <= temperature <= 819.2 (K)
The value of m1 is 16.8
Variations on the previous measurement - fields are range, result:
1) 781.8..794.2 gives 17.7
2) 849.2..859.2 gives 16.7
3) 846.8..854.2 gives 17.5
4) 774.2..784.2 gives 17.2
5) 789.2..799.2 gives 16.6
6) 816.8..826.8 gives 17.1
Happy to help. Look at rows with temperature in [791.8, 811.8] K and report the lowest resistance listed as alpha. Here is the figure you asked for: 15.5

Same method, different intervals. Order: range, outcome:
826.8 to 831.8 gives 15.2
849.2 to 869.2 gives 15.6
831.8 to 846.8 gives 14.8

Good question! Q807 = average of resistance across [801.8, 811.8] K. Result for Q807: 17.1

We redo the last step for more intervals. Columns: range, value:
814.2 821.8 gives 16.7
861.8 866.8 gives 16.3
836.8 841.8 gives 15.7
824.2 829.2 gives 16.3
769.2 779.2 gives 17.1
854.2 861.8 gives 16.5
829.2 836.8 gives 15.3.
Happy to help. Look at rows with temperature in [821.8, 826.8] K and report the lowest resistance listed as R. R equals 16.9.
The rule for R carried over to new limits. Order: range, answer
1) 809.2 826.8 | 15.8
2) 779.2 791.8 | 16.2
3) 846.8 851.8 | 17.5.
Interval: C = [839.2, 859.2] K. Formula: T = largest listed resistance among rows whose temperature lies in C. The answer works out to 18.1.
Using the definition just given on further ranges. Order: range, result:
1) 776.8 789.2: 18.3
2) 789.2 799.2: 17.6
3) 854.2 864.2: 17.4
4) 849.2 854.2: 17.5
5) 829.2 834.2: 15.2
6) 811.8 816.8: 16.6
